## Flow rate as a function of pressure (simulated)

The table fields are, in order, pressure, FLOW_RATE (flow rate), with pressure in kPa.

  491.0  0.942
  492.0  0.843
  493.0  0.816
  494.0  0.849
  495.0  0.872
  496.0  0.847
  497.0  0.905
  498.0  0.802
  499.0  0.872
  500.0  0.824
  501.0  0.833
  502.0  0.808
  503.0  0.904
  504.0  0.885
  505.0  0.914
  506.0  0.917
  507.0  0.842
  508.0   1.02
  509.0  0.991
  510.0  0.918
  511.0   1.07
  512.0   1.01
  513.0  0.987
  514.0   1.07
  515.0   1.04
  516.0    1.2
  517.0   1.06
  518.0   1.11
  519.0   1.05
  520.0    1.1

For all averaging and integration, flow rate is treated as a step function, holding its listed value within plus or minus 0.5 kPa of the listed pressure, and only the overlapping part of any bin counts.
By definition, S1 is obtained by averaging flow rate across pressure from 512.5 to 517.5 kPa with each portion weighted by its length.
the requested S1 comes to 1.07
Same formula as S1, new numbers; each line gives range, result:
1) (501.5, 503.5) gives 0.856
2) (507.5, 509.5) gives 1.01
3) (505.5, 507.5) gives 0.879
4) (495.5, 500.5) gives 0.85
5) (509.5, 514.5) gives 1.01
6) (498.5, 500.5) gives 0.848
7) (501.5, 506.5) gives 0.886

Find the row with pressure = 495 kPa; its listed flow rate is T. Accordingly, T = 0.872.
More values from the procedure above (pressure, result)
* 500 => 0.824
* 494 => 0.849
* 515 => 1.04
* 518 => 1.11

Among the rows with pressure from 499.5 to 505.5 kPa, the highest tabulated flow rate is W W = 0.914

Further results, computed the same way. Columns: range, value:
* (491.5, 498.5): 0.905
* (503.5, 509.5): 1.02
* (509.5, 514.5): 1.07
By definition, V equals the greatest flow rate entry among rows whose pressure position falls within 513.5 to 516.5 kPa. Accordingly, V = 1.2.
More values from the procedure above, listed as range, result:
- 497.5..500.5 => 0.872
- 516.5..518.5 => 1.11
